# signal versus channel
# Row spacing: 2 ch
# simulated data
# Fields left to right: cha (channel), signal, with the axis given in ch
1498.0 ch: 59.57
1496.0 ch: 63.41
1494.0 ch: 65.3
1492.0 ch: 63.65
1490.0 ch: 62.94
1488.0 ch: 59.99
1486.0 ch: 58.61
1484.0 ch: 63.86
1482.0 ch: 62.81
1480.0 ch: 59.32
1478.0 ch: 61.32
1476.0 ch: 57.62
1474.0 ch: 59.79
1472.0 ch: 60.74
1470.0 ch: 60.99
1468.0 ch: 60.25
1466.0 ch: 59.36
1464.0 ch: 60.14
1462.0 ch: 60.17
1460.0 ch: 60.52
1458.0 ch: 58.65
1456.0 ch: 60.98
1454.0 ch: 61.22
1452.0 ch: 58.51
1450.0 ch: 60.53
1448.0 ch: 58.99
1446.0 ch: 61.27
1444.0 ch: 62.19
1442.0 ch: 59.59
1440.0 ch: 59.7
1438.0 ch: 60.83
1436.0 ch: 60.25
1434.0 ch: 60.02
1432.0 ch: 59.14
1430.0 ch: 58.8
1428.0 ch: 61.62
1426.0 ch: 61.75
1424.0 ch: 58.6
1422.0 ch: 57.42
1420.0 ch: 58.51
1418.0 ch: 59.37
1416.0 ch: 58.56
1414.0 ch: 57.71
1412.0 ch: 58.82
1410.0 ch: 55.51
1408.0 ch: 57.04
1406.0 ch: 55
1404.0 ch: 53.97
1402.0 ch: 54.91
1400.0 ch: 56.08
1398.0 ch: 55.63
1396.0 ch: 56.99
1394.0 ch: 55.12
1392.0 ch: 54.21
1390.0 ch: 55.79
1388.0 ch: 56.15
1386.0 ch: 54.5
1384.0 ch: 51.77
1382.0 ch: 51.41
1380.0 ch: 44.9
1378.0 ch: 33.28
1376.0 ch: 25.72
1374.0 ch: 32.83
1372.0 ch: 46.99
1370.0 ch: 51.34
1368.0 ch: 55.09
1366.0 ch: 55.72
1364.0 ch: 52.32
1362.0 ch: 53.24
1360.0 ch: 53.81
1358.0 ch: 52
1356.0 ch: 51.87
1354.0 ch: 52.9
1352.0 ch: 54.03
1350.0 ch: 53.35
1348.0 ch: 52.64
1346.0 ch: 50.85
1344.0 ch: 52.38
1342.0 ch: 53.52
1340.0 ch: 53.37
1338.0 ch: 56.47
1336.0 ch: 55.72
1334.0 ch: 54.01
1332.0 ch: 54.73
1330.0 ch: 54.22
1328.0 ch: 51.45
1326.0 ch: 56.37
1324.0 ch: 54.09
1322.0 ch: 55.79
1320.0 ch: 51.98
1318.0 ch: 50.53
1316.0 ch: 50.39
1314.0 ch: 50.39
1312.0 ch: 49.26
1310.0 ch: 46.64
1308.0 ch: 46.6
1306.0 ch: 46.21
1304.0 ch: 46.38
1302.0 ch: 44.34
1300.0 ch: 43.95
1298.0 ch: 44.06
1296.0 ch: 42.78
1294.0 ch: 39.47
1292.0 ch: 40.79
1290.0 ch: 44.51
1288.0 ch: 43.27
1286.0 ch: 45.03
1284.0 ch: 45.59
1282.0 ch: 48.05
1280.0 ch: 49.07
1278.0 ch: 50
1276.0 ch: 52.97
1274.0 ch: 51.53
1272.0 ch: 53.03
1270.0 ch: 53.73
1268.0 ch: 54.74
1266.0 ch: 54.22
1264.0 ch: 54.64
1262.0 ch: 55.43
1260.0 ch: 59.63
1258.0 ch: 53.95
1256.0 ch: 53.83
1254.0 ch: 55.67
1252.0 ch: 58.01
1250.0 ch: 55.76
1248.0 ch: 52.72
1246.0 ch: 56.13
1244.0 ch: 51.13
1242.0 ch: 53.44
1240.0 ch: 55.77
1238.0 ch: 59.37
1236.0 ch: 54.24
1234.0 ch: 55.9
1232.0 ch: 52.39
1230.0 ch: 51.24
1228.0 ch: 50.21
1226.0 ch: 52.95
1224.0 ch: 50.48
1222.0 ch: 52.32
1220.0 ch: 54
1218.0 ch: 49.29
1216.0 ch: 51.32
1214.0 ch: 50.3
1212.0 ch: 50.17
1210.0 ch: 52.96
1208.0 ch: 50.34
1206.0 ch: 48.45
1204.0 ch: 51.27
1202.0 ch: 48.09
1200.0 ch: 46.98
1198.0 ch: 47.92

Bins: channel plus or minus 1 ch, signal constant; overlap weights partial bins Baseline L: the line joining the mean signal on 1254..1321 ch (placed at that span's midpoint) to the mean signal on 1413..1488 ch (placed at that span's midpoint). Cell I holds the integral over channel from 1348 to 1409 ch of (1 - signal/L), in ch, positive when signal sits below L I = 4.31 ch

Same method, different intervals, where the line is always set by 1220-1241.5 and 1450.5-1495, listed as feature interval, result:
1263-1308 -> 6.11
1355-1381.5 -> 4.90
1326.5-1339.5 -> 0.48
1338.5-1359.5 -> 1.56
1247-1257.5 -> -0.19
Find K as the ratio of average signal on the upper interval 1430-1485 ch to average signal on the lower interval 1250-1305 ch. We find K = 1.2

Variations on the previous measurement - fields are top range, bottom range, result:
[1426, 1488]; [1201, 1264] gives 1.13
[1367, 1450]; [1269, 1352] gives 1.10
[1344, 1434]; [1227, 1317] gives 1.06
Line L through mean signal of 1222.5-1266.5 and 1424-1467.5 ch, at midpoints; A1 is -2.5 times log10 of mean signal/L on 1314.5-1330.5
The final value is 0.072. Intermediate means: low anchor 54.4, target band 53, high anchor 60.2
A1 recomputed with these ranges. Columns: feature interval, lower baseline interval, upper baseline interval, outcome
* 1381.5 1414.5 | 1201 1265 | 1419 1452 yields 0.063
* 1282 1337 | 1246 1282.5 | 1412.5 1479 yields 0.145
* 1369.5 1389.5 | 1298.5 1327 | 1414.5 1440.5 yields 0.225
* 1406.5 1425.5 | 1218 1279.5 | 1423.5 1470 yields 0.023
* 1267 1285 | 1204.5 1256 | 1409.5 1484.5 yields 0.071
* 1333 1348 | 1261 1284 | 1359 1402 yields -0.056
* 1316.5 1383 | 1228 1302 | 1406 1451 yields 0.090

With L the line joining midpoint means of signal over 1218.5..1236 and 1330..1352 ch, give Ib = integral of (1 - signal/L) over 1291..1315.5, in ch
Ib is 3.7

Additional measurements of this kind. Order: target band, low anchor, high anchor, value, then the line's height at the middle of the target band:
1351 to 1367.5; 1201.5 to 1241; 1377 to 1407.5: -0.2 ch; 52.6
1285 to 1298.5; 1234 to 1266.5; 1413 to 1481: 3.2 ch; 56.2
